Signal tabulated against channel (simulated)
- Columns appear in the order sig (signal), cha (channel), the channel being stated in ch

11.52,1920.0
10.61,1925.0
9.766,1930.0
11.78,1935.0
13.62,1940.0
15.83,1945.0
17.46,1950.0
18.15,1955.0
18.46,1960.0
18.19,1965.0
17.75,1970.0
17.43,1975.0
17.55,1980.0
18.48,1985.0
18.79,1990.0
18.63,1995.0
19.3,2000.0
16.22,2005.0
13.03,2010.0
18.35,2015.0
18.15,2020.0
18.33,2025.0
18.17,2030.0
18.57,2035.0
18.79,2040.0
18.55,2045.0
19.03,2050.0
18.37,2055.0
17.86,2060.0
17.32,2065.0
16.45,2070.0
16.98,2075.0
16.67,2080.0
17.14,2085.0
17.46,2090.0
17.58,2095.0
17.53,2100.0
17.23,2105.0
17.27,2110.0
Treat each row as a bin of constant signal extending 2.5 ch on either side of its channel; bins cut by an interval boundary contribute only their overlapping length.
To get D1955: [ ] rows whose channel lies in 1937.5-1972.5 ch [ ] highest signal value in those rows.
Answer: 18.46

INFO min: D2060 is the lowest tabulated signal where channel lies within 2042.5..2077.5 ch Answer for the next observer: 16.45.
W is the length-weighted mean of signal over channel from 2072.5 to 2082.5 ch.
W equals 16.8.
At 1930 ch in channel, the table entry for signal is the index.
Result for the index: 9.766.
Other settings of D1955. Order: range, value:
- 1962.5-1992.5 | 18.79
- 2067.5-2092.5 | 17.46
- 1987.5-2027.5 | 19.3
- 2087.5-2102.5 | 17.58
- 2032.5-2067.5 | 19.03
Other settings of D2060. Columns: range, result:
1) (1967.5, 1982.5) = 17.43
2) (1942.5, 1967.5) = 15.83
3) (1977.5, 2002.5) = 17.55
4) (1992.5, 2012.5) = 13.03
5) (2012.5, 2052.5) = 18.15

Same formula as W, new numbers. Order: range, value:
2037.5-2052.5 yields 18.8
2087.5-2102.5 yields 17.5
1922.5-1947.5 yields 12.3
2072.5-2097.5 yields 17.2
